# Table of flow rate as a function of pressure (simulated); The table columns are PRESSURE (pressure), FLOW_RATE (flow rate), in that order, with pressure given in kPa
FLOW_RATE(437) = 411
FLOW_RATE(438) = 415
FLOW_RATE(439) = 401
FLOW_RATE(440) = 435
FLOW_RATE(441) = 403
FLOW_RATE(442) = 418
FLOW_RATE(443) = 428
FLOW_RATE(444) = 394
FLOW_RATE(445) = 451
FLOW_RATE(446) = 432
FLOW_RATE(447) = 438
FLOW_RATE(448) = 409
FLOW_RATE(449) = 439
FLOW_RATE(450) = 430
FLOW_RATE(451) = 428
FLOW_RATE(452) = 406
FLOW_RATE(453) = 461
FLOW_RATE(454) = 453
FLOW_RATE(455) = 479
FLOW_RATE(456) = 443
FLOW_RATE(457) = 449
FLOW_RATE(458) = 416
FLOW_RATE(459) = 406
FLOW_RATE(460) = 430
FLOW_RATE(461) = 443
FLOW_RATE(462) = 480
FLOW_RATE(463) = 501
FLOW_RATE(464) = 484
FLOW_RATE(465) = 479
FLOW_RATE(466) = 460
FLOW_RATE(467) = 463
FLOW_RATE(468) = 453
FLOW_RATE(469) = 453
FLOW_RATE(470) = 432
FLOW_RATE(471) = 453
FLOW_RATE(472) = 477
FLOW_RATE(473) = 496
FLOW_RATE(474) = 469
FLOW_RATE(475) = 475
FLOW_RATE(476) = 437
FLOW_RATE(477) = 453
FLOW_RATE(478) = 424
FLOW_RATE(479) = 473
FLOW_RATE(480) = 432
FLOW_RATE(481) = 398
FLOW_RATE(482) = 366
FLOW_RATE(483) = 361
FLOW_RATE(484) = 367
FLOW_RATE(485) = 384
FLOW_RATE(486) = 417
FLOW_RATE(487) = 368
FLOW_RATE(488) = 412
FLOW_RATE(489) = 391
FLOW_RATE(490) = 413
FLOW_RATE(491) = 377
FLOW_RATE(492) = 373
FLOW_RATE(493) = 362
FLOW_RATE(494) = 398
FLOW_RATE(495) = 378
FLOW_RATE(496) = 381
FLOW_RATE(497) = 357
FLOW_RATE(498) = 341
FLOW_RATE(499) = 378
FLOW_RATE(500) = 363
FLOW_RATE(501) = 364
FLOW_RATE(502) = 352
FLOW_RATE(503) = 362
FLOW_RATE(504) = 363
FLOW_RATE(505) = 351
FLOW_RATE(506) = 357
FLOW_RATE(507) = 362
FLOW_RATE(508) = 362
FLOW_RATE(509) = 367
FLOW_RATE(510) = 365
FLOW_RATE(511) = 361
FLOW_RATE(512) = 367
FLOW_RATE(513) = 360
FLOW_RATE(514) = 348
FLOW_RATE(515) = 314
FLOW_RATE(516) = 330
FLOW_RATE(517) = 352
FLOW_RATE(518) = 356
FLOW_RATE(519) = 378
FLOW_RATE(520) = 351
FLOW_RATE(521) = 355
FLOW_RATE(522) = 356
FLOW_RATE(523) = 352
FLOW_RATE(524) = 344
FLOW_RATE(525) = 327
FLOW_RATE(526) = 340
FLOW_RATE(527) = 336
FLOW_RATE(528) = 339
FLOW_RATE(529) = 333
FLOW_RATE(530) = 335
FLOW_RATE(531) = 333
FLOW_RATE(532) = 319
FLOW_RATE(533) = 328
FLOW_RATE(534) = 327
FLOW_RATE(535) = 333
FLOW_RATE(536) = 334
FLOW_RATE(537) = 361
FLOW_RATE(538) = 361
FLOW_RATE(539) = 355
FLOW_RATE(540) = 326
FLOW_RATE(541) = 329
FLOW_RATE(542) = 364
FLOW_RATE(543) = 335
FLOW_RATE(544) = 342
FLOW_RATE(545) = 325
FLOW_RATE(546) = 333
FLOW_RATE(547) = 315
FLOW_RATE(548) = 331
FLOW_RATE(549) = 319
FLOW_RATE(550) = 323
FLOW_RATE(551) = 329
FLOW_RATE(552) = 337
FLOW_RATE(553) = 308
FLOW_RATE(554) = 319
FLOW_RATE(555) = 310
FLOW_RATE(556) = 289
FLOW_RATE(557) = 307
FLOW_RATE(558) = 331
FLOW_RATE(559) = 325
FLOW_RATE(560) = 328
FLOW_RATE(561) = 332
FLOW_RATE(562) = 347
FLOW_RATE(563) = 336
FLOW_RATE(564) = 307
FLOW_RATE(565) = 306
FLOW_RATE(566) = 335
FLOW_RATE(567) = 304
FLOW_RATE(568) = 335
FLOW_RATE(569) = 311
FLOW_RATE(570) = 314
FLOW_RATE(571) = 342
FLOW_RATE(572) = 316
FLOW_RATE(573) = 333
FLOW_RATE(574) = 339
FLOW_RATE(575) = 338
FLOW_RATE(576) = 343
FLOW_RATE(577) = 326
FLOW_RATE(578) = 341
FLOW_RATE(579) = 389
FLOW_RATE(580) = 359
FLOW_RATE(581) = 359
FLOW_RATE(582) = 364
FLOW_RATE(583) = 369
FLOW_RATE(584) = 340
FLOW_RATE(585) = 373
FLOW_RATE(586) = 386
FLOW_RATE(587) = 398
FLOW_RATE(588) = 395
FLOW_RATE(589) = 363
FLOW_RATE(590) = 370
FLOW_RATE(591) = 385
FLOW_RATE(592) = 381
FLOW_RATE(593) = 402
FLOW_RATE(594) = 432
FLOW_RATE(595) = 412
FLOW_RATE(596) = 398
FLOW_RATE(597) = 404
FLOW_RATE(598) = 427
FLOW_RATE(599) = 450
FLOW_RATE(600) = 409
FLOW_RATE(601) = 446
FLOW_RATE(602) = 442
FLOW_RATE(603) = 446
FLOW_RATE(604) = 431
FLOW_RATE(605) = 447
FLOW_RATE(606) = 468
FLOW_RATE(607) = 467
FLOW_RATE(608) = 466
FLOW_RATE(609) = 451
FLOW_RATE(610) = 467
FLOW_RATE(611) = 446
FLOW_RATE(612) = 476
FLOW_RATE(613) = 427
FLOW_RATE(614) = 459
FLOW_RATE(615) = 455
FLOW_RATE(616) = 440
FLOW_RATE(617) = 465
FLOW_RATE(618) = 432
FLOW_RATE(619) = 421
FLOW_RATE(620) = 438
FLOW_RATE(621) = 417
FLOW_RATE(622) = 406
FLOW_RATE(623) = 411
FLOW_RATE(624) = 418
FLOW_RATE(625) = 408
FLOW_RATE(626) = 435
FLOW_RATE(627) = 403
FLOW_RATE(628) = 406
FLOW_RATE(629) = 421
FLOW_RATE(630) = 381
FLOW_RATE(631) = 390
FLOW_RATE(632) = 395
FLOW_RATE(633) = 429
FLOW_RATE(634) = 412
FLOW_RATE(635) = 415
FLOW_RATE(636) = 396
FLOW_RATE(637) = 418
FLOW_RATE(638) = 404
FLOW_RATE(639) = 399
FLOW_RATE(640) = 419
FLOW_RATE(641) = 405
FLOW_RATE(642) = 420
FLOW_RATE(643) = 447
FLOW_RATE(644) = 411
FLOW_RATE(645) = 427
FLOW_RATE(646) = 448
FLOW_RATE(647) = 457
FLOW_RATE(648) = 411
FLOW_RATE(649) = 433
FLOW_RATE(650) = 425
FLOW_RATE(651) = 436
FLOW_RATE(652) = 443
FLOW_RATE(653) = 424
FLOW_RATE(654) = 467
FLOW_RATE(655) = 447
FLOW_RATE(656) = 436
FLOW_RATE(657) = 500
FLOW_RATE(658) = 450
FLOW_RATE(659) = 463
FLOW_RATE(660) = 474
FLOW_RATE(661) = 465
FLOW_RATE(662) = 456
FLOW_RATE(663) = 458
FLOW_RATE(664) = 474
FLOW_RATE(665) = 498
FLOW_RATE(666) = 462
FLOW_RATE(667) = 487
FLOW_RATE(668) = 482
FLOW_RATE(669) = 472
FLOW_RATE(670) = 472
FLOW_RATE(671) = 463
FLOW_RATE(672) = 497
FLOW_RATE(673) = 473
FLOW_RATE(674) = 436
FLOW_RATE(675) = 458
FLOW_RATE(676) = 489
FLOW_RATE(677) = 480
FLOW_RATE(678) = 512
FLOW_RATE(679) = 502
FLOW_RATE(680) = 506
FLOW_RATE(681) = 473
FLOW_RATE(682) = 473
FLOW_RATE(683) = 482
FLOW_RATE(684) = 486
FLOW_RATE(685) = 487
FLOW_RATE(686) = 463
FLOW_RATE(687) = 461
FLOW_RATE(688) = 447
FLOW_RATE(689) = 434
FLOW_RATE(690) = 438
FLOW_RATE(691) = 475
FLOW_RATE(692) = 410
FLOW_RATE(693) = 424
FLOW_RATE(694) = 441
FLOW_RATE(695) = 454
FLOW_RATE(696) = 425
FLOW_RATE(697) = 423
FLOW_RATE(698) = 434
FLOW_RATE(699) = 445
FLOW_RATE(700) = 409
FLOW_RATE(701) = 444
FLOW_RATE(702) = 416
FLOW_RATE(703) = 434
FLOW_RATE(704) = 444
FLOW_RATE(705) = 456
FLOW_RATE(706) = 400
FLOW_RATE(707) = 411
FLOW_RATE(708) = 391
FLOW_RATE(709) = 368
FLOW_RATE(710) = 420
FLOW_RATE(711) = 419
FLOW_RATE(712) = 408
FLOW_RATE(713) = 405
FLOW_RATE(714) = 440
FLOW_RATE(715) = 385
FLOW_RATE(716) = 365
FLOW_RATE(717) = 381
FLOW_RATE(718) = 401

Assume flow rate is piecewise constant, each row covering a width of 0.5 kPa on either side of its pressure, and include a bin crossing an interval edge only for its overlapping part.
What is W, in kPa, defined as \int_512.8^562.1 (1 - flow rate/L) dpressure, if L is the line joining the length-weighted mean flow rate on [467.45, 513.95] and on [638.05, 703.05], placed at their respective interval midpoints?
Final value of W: 9.0 kPa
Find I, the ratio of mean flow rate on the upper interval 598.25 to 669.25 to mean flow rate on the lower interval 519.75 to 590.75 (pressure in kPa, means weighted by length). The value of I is 1.29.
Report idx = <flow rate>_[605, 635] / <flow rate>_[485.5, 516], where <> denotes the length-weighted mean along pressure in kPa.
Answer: 1.17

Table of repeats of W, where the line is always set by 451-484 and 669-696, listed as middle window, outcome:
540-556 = 4.47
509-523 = 3.00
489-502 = 2.16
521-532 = 2.73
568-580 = 3.14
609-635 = 1.90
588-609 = 1.64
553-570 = 5.05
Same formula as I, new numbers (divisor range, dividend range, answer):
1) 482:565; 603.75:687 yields 1.28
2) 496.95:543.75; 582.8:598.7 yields 1.12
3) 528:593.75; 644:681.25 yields 1.36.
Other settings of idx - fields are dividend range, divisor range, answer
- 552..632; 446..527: 0.96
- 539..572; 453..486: 0.73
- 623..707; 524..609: 1.24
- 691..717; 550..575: 1.30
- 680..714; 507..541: 1.27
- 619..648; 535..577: 1.26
